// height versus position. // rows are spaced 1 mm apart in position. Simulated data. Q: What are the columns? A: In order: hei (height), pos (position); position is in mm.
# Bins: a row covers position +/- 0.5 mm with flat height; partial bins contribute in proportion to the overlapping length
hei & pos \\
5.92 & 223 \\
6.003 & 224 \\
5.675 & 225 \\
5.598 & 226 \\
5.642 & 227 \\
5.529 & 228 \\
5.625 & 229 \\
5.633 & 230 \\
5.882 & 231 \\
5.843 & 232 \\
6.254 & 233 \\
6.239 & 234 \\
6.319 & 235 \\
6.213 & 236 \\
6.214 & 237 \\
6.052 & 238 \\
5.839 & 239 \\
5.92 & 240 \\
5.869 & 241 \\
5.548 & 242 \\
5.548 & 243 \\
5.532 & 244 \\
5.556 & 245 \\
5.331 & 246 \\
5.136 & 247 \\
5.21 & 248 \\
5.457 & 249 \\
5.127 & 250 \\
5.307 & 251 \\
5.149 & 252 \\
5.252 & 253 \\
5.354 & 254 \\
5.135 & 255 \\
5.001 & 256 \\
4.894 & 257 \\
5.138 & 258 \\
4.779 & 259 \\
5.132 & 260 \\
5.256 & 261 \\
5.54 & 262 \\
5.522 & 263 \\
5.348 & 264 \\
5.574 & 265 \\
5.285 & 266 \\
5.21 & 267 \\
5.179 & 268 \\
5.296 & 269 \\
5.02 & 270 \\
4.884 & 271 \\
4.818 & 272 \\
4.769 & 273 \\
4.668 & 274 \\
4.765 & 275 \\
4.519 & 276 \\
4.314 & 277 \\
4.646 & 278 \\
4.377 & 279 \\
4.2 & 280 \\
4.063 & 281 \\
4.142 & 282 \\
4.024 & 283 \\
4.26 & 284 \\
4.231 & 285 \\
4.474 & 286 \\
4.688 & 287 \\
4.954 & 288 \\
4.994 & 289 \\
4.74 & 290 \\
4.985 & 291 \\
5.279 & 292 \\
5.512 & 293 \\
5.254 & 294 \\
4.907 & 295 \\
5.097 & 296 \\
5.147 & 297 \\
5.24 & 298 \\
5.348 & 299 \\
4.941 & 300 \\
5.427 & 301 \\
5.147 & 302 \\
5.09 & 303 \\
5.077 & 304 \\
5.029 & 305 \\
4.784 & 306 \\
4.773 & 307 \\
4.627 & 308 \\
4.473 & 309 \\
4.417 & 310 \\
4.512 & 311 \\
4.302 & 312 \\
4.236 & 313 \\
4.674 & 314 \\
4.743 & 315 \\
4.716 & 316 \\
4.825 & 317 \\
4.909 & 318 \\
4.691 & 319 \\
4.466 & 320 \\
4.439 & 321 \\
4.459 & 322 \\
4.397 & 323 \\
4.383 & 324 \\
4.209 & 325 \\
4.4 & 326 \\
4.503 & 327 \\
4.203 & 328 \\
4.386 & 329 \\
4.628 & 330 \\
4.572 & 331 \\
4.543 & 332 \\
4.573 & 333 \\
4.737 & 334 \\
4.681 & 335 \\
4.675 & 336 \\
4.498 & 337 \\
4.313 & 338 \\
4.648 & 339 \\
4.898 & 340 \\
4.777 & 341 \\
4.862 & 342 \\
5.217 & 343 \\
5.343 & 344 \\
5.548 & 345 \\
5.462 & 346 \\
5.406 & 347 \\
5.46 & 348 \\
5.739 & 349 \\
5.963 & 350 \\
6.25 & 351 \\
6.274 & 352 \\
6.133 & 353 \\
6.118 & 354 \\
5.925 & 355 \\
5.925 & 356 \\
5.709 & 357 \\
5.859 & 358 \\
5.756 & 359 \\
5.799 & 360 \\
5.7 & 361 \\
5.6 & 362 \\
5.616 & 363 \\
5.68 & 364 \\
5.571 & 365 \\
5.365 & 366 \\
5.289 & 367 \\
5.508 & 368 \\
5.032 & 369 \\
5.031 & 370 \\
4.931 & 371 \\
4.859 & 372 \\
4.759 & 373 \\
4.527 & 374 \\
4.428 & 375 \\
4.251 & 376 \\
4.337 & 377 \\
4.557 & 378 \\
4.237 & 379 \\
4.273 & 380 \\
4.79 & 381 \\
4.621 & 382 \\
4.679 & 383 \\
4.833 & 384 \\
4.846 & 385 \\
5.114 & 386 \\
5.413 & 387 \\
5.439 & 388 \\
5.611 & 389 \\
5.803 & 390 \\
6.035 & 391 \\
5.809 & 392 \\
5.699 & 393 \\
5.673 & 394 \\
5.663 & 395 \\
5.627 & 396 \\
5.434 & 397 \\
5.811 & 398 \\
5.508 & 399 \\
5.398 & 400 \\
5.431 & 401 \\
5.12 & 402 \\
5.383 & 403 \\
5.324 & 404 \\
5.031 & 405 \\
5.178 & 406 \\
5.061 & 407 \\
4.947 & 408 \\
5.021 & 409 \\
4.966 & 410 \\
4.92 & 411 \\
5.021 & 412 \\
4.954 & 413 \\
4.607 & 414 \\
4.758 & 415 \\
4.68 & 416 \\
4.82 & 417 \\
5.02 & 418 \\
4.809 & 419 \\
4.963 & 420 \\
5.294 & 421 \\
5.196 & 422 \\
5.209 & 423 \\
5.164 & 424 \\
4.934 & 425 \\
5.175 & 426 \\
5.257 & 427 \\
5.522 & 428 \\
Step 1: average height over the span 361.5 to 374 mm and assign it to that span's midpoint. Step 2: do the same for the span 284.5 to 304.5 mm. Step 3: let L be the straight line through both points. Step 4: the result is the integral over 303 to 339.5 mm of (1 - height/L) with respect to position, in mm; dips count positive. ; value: 3.8 mm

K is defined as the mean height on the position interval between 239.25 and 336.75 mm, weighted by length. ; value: 4.88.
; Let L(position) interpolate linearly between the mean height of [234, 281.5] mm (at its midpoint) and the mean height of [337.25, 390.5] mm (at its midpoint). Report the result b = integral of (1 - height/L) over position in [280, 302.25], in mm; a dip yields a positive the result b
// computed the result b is 1.7 mm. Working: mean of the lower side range 5.23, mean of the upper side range 5.24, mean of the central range 4.84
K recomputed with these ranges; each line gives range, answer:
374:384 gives 4.49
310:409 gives 5.08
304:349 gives 4.71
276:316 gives 4.74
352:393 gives 5.26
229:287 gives 5.2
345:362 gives 5.83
